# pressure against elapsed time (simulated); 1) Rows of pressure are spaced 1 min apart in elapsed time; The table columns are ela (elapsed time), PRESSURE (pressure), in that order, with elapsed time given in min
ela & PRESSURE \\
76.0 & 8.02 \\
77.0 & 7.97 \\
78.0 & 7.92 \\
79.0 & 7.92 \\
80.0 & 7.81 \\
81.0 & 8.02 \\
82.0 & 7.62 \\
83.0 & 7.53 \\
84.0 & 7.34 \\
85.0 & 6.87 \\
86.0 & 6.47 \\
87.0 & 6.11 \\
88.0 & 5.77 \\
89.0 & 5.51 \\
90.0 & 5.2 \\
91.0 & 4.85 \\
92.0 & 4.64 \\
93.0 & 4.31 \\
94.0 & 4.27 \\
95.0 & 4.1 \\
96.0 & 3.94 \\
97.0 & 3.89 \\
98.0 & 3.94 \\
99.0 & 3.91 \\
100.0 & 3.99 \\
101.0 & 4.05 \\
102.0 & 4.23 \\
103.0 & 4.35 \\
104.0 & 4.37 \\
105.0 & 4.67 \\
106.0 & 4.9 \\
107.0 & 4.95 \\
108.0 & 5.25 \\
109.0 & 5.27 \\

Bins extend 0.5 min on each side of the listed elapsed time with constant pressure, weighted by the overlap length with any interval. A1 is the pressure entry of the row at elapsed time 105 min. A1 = 4.67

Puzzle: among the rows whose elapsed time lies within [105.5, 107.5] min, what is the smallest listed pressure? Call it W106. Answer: 4.9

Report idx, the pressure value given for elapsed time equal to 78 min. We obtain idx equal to 7.92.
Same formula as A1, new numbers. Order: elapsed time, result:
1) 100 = 3.99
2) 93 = 4.31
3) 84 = 7.34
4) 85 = 6.87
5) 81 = 8.02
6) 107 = 4.95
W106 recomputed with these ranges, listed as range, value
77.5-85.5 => 6.87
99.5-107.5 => 3.99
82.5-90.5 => 5.2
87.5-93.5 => 4.31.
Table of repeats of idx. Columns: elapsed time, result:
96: 3.94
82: 7.62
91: 4.85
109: 5.27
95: 4.1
